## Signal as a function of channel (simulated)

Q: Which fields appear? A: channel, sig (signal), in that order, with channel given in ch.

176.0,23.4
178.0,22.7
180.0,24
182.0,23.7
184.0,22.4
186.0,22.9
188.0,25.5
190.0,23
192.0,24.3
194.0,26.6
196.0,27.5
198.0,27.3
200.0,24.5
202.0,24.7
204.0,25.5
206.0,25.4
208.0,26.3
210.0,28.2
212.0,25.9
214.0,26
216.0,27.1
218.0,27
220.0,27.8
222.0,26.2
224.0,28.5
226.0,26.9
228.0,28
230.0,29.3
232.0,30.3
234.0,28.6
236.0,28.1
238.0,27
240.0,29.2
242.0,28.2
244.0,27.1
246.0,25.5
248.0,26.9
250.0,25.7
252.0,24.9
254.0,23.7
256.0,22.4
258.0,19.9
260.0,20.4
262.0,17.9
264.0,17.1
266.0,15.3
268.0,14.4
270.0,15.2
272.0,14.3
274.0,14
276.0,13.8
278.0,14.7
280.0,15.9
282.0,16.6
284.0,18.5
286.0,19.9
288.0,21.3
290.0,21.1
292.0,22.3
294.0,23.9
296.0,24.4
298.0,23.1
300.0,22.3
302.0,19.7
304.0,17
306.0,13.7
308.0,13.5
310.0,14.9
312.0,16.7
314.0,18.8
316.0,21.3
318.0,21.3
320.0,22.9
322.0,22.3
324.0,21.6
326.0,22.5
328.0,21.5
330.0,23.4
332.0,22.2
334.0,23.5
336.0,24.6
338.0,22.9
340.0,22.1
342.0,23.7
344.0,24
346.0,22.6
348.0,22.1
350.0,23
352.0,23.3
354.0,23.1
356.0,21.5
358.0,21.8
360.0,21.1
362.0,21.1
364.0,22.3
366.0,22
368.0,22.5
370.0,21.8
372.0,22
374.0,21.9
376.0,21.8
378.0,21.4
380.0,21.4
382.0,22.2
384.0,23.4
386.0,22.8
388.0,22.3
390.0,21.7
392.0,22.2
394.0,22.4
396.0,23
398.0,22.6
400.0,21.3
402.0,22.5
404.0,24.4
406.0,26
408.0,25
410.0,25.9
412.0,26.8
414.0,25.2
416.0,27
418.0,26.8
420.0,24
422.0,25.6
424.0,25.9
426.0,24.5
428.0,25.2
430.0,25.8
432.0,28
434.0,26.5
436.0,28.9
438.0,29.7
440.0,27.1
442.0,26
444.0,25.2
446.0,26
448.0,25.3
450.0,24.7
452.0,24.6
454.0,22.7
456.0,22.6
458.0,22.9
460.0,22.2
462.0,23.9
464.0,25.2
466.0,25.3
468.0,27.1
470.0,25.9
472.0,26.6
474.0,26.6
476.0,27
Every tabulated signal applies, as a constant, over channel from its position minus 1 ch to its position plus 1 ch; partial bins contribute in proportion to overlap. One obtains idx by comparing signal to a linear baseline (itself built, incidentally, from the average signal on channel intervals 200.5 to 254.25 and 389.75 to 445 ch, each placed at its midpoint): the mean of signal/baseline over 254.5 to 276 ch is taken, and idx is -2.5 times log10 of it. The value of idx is 0.48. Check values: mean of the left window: 27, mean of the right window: 25.2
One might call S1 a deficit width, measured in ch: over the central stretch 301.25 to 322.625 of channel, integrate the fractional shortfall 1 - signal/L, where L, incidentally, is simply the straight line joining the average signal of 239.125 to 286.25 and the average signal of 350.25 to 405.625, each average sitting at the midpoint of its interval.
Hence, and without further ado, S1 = 2.8 ch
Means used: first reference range 20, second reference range 22.3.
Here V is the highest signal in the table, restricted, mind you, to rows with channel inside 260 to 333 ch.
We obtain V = 24.4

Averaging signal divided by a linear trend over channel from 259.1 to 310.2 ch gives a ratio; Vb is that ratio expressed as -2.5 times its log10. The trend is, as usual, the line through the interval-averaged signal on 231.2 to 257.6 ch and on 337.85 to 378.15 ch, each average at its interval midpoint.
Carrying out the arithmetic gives 0.36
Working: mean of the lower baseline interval 26.6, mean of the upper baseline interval 22.3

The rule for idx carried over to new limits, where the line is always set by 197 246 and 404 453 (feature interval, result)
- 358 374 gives 0.21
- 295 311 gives 0.40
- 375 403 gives 0.18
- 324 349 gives 0.16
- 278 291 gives 0.40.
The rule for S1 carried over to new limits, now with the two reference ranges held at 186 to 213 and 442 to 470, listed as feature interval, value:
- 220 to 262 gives -1.16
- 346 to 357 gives 1.05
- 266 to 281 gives 6.32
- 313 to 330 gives 2.36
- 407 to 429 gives -0.82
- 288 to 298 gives 0.98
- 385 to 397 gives 1.17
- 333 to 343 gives 0.67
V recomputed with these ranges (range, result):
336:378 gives 24.6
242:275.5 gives 28.2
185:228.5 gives 28.5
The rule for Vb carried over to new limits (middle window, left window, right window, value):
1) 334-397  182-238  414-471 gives 0.154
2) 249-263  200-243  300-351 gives 0.141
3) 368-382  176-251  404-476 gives 0.183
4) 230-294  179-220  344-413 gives 0.145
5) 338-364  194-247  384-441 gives 0.144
